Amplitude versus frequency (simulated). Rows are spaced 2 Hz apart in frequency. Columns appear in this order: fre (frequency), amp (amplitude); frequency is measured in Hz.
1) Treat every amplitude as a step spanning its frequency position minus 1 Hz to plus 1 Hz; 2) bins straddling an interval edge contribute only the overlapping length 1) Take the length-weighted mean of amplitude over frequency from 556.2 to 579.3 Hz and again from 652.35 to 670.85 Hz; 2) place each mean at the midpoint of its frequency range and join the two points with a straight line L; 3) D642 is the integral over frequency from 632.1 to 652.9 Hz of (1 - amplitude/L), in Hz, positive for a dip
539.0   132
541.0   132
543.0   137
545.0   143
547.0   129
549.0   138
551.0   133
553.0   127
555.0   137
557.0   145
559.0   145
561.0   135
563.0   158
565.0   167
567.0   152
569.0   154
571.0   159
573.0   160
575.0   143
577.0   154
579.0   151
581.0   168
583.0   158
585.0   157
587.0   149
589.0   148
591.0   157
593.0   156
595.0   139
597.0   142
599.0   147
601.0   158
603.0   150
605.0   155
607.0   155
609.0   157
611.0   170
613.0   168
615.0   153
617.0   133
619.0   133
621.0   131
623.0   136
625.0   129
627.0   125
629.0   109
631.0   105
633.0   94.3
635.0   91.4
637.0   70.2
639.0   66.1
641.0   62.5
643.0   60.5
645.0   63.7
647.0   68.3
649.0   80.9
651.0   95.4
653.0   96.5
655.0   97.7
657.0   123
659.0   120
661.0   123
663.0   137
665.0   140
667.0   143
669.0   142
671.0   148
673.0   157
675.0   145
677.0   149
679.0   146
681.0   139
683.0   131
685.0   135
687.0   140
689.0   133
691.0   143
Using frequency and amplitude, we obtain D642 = 8.8 Hz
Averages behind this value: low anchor 152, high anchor 126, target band 76.2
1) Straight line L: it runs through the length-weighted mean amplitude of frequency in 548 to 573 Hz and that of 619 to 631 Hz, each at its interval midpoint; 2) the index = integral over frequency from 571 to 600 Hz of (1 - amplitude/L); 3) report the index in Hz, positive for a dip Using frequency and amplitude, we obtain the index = -3.0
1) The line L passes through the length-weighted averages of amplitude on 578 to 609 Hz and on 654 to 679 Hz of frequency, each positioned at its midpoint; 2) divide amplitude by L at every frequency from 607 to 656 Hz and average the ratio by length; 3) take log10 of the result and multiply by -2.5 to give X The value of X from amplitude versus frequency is 0.31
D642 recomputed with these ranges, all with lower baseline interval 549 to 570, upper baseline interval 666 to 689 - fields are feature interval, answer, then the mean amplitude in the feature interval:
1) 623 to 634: 2.23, 115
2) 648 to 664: 3.79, 109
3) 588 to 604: -0.59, 150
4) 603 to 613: -1.05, 159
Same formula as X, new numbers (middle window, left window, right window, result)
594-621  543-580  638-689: -0.13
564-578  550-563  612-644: -0.17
